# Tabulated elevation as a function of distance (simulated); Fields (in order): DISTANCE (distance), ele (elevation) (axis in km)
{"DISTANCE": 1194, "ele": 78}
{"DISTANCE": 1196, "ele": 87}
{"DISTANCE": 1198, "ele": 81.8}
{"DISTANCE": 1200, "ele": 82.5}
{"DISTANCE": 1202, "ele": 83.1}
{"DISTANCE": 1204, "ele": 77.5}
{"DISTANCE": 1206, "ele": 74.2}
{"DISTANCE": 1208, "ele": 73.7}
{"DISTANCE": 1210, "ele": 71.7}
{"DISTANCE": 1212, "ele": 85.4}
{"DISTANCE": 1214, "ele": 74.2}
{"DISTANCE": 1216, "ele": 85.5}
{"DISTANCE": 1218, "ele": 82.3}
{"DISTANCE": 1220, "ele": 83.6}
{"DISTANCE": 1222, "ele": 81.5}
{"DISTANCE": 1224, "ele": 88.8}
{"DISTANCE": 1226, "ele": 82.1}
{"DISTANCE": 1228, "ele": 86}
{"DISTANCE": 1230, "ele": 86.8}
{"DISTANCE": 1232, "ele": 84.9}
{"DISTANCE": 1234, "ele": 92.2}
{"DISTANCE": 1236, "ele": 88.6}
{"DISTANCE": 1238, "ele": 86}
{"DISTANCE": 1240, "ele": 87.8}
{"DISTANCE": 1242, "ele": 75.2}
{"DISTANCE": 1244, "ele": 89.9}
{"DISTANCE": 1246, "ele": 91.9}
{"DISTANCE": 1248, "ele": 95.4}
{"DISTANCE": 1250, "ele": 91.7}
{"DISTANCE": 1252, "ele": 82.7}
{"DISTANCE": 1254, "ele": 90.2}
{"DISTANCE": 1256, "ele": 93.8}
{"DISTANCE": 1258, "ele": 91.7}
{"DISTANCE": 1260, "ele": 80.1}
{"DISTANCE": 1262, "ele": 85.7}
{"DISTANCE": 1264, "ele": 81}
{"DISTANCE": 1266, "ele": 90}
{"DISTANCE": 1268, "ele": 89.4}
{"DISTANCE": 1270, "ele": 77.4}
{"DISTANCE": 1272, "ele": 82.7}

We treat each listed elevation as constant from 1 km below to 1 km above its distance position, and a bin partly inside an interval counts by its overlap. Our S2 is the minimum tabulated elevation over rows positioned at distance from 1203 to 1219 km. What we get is 71.7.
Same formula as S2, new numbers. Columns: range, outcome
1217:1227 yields 81.5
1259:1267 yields 80.1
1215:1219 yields 82.3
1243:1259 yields 82.7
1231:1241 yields 84.9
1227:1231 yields 86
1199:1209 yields 73.7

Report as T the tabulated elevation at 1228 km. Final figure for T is 86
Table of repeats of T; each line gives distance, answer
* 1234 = 92.2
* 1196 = 87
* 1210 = 71.7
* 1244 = 89.9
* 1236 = 88.6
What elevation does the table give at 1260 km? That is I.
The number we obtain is 80.1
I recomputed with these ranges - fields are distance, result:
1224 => 88.8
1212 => 85.4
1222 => 81.5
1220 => 83.6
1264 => 81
